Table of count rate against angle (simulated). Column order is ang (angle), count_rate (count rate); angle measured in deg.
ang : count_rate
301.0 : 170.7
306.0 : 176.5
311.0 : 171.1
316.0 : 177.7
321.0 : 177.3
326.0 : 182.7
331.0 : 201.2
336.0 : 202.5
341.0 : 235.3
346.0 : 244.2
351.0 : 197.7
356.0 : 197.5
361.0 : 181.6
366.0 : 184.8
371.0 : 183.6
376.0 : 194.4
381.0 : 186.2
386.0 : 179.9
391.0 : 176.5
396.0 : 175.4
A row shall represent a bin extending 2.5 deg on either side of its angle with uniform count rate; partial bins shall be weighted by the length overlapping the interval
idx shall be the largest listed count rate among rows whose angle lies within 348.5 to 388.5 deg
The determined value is 197.7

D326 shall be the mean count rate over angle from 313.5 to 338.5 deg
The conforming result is 188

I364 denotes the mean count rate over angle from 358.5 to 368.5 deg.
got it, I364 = 183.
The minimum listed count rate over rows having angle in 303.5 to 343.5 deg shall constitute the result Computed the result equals 171.1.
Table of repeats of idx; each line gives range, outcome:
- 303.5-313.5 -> 176.5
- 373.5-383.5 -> 194.4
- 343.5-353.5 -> 244.2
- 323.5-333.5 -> 201.2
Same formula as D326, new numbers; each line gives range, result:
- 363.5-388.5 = 186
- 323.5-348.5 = 213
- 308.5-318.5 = 174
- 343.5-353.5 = 221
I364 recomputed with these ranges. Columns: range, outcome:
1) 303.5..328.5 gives 177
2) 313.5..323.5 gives 178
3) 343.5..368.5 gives 201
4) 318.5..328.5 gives 180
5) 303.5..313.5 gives 174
